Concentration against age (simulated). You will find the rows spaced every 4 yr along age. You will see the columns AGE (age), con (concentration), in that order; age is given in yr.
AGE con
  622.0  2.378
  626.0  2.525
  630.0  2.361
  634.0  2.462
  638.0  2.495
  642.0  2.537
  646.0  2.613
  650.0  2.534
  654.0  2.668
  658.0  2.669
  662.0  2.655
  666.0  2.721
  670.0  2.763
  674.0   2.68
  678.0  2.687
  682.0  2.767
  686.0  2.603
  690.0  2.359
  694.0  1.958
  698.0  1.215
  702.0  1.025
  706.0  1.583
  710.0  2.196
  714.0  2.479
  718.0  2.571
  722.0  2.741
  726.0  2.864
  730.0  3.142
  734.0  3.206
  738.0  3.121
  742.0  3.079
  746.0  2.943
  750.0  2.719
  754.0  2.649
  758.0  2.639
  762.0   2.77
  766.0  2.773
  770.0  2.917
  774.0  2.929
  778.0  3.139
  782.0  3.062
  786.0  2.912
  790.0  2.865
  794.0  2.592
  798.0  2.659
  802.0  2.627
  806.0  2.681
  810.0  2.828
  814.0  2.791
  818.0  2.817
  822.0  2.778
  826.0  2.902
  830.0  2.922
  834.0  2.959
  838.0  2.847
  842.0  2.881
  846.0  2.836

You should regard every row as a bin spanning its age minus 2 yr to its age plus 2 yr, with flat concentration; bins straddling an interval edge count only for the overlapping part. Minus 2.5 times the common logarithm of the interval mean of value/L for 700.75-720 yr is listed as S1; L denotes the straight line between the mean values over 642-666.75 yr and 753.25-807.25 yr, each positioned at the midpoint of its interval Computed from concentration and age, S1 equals 0.33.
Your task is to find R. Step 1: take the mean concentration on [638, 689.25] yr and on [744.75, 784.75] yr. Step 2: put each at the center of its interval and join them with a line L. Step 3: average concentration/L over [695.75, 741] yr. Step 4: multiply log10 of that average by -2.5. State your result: 0.16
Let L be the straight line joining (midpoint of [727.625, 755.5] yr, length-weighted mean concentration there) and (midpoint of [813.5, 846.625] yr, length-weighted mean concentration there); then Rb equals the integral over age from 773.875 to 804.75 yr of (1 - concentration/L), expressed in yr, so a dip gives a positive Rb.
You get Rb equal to 0.9 yr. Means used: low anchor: 2.98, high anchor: 2.86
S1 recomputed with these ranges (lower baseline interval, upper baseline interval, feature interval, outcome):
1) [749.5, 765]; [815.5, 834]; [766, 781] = -0.09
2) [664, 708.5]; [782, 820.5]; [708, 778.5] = -0.14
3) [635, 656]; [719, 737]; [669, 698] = 0.13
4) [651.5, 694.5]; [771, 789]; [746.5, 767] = 0.07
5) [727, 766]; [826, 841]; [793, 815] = 0.08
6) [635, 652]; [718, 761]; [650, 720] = 0.15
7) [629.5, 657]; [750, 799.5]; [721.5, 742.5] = -0.12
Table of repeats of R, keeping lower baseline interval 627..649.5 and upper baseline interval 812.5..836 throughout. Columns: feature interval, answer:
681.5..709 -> 0.35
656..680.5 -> -0.06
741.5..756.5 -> -0.04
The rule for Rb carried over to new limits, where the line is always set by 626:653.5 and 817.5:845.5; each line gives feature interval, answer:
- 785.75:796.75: 0.1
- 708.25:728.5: 0.5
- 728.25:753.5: -2.9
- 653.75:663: -0.4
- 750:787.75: -1.4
